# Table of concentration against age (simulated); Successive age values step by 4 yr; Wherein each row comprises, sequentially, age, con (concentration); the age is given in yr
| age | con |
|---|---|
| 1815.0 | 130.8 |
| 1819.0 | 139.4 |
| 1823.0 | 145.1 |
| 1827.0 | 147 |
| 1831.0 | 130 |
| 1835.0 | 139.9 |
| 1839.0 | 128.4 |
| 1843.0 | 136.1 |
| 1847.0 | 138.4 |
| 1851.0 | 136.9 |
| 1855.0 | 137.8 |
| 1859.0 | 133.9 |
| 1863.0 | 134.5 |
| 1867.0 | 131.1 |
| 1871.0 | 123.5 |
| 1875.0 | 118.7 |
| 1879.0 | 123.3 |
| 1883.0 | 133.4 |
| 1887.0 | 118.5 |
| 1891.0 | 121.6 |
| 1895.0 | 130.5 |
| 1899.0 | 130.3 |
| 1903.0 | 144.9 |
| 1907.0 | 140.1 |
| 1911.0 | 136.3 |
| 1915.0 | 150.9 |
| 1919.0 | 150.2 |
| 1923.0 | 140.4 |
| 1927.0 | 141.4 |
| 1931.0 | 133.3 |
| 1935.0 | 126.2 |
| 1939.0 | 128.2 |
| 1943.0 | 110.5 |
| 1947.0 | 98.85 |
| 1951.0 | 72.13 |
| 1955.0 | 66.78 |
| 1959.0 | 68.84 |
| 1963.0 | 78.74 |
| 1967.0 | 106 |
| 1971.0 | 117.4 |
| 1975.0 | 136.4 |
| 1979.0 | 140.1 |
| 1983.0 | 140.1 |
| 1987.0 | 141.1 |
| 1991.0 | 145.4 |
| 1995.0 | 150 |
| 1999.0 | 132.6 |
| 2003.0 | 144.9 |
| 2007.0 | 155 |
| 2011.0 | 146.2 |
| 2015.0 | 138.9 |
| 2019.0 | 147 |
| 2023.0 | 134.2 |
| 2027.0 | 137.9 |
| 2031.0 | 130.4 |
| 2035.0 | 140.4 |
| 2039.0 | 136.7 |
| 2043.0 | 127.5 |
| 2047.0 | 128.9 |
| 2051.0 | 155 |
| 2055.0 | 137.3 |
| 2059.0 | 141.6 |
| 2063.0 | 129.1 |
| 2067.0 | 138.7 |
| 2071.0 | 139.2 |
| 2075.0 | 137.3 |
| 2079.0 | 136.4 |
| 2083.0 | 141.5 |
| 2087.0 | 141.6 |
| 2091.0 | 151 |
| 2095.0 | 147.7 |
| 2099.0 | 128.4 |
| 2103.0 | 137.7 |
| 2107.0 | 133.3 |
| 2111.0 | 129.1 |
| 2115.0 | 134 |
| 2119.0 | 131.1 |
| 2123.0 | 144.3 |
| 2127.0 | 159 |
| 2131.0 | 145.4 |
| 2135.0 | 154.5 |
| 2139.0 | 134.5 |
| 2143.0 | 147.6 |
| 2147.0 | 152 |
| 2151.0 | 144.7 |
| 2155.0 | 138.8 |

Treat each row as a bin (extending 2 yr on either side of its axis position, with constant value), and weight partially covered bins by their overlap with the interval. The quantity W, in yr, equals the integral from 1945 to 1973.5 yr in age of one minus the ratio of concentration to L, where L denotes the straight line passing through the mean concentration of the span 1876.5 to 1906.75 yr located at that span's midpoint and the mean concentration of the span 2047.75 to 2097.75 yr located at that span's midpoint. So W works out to 9.8 yr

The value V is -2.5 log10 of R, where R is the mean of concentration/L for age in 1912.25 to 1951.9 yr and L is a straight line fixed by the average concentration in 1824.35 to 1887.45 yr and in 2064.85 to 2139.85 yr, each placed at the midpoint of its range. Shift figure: 0.07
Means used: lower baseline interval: 132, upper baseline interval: 140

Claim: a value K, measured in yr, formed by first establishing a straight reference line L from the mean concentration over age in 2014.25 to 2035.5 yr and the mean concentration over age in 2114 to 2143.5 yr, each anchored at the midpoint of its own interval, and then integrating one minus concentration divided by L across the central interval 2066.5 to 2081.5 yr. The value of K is 0.3 yr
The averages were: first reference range 138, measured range 138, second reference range 144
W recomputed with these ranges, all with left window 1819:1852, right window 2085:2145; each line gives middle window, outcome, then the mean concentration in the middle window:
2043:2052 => 0.2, 137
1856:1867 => 0.3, 134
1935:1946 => 1.6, 119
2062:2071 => 0.3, 136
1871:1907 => 2.7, 128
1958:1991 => 4.8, 119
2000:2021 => -0.9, 146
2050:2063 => -0.1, 141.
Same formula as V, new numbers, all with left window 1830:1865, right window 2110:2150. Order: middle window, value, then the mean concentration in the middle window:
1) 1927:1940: 0.05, 131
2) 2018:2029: 0.01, 139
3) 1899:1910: -0.02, 140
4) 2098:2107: 0.07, 134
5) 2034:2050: 0.05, 134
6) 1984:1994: -0.03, 144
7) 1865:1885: 0.08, 126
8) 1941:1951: 0.37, 98.2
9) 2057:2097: 0.01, 140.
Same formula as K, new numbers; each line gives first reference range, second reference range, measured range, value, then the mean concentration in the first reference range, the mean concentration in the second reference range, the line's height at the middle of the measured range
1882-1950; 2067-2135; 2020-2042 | 0.1 yr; 131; 140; 137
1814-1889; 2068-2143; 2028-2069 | 0.7 yr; 133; 141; 139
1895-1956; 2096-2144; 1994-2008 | -1.4 yr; 126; 140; 131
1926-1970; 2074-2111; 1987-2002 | -3.8 yr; 102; 139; 114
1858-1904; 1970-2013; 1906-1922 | -1.5 yr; 128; 141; 132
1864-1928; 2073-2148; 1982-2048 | -1.1 yr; 133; 141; 138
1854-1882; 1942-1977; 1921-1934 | -3.8 yr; 129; 94.6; 107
